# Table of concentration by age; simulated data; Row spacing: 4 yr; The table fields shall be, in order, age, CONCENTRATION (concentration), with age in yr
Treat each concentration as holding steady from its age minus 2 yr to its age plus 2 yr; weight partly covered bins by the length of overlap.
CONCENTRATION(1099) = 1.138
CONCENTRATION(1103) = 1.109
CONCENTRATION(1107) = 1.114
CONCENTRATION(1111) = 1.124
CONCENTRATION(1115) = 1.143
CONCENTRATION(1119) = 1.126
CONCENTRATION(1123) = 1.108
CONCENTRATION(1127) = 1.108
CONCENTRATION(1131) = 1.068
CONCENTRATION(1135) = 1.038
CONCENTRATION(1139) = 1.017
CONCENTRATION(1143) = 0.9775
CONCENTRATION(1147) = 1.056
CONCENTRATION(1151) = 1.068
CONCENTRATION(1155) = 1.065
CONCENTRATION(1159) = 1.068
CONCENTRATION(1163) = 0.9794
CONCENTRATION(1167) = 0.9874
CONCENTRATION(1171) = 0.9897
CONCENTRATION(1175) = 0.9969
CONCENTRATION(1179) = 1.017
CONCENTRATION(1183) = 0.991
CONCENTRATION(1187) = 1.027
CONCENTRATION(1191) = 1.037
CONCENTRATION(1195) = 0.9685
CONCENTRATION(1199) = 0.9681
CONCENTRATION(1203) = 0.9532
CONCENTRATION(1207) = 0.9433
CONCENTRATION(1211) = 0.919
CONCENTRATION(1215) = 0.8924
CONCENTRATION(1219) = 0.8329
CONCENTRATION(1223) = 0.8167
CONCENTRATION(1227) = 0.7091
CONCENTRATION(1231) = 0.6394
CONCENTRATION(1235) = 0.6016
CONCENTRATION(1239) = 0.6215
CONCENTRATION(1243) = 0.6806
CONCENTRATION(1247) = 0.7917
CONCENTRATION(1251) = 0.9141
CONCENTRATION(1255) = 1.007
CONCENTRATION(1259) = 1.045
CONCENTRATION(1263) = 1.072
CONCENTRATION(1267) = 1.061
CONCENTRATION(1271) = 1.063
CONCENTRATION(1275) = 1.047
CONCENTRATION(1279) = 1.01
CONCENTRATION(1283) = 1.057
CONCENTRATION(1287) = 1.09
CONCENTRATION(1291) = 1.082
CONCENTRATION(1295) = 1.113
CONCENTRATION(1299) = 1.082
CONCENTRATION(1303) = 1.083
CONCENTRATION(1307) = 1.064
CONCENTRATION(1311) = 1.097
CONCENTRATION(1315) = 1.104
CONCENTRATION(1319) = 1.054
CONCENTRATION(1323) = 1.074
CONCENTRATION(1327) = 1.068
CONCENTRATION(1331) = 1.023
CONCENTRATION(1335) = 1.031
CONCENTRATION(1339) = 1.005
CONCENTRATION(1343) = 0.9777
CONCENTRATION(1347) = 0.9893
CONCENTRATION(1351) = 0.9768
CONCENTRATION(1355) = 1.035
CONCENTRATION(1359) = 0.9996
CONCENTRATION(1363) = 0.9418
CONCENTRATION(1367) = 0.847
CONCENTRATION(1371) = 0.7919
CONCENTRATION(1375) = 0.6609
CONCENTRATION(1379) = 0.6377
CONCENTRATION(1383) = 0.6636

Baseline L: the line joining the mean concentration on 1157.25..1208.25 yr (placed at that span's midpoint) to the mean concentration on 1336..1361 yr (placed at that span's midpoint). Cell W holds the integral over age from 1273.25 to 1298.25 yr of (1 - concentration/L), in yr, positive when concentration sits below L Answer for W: -1.8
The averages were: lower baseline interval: 0.995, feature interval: 1.07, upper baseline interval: 0.999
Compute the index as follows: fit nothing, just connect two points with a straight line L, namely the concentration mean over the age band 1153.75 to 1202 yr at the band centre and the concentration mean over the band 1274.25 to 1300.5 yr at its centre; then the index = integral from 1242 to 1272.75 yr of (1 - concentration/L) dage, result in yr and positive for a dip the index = 2.6 yr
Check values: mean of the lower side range 1.01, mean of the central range 0.962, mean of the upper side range 1.07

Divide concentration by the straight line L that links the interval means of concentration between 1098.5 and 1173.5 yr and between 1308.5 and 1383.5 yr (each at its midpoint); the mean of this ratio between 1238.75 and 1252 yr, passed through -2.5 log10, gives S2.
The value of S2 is 0.309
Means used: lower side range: 1.07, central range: 0.757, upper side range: 0.953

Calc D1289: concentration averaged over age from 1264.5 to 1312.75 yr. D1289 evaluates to 1.07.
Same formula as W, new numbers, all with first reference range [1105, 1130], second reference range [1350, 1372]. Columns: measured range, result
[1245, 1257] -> 1.3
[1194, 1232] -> 6.5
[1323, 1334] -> -1.0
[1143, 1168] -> 1.3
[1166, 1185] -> 1.4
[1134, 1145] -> 0.9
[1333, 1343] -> -0.6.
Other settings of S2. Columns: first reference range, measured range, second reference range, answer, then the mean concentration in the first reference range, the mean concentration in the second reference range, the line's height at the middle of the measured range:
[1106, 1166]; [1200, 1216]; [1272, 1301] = 0.149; 1.07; 1.07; 1.07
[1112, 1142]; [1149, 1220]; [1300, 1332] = 0.100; 1.08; 1.07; 1.08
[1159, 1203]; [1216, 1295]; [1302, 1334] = 0.146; 0.998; 1.07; 1.04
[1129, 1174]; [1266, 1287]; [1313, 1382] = -0.078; 1.03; 0.95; 0.978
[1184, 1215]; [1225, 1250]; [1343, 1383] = 0.352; 0.969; 0.87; 0.946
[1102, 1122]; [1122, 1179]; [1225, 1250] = -0.053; 1.12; 0.684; 0.988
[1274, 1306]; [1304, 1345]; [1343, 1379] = -0.070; 1.07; 0.894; 0.985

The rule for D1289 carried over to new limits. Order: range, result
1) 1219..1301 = 0.923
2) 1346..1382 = 0.867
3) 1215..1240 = 0.722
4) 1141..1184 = 1.02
